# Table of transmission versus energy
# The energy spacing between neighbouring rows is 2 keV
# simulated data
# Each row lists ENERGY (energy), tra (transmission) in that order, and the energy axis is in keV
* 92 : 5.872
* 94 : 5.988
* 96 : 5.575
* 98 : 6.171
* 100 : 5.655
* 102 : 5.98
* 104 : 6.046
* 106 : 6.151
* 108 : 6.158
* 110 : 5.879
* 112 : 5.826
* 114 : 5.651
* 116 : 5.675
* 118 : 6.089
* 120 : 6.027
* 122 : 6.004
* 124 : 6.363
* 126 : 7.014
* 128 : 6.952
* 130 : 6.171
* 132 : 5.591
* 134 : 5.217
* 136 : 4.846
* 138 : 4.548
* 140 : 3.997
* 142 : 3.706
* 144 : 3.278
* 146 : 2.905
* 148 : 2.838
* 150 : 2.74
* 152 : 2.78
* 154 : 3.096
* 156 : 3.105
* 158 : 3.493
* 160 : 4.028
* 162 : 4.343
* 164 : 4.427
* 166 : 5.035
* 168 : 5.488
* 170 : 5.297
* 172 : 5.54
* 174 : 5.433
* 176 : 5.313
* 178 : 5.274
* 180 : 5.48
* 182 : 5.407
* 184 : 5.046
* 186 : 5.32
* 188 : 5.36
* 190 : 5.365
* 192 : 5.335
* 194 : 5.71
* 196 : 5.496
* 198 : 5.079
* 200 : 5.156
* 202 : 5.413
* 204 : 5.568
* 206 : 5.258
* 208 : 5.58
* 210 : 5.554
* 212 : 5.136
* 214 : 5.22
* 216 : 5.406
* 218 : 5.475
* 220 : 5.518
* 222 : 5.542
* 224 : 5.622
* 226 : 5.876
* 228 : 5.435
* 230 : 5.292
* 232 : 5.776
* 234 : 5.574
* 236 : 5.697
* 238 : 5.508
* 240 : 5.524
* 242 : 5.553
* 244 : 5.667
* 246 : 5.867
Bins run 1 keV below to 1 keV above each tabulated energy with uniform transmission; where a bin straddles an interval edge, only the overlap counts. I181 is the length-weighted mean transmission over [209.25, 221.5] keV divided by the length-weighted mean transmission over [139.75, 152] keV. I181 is 1.7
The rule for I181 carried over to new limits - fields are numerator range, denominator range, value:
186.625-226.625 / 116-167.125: 1.18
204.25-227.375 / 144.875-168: 1.52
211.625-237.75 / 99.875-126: 0.92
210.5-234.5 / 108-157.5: 1.13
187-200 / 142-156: 1.79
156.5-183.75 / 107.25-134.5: 0.81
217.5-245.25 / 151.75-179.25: 1.23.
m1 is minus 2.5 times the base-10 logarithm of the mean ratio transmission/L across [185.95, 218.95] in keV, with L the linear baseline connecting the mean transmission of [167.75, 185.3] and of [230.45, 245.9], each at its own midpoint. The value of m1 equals 0.02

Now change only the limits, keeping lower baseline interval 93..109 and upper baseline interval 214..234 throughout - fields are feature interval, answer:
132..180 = 0.33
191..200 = 0.05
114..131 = -0.06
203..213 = 0.03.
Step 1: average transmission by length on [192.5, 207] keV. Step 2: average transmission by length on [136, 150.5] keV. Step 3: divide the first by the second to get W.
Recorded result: 1.52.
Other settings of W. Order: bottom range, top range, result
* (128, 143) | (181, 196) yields 1.07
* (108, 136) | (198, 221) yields 0.90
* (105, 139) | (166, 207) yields 0.91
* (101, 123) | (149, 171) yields 0.67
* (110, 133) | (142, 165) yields 0.55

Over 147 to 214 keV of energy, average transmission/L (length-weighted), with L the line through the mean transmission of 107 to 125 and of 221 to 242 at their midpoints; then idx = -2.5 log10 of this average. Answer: 0.19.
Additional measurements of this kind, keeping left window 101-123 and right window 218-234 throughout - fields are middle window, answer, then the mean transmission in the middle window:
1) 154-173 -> 0.283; 4.45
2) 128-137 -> 0.050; 5.62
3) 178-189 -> 0.078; 5.32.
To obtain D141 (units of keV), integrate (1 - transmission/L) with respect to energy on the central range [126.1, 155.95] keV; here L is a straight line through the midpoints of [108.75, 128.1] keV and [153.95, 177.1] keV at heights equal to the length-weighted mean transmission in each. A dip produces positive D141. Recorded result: 6.68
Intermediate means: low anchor 6.11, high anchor 4.61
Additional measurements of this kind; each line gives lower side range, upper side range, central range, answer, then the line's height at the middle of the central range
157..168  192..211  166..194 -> -3.04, 4.84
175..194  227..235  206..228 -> -0.05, 5.47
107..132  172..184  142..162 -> 8.67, 5.71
